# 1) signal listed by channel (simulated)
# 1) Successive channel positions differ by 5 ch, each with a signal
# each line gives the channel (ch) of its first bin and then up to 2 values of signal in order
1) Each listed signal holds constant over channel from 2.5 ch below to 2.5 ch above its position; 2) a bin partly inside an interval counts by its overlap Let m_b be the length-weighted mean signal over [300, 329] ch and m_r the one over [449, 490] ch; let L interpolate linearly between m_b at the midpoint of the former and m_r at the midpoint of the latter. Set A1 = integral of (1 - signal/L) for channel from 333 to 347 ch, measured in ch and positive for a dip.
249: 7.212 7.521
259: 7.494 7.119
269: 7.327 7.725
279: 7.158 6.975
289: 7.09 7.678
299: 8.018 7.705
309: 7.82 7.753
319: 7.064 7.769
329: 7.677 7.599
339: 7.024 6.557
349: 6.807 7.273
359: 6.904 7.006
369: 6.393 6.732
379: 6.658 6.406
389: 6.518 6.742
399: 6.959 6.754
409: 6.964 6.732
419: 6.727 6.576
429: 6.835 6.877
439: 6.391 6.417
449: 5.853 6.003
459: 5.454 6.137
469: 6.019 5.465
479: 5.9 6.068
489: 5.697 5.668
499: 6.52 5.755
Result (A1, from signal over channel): 0.69 ch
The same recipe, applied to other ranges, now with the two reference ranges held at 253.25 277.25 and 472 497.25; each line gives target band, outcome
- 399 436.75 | -3.0 ch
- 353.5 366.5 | -0.6 ch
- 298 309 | -1.1 ch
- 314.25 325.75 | -0.7 ch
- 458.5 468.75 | 0.1 ch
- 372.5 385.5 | -0.1 ch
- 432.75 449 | -0.8 ch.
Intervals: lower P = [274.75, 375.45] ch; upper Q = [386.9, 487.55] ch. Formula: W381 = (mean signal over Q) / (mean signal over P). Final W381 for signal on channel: 0.88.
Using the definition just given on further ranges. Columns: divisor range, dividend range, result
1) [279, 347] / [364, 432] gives 0.90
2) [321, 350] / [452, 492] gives 0.80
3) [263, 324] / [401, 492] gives 0.84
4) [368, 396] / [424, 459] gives 0.96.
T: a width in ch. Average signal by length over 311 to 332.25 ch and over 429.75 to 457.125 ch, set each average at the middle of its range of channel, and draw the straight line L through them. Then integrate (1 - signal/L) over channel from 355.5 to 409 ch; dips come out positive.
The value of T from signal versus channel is 1.7 ch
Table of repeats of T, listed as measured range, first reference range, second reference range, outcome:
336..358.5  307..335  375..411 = 1.08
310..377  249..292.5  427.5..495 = -2.96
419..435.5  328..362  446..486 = -1.29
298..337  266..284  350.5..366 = -2.53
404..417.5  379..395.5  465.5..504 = -0.89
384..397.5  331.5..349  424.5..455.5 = 0.21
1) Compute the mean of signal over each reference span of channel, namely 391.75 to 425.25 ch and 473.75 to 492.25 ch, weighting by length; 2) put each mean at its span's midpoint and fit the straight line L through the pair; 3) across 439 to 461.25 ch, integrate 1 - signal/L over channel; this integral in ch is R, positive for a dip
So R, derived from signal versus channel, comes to 0.9 ch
